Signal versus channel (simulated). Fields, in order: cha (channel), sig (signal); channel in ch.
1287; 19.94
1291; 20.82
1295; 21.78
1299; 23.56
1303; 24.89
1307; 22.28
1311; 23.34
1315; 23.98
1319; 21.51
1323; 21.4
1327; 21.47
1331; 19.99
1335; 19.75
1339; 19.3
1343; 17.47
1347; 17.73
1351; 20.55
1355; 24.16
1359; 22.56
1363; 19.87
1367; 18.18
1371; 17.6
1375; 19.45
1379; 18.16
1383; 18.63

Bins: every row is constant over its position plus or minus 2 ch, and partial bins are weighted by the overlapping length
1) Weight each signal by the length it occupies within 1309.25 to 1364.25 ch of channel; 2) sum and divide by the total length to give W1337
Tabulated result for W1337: 20.9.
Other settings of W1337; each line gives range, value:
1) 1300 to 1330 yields 22.6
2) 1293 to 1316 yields 23.3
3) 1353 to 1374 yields 20.4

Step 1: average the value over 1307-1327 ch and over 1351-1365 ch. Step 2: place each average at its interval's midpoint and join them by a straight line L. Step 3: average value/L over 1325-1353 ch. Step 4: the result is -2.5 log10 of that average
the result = 0.14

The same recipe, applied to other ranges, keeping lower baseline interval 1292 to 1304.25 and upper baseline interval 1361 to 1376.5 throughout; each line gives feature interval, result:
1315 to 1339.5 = 0.021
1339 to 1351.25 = 0.100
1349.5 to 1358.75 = -0.147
